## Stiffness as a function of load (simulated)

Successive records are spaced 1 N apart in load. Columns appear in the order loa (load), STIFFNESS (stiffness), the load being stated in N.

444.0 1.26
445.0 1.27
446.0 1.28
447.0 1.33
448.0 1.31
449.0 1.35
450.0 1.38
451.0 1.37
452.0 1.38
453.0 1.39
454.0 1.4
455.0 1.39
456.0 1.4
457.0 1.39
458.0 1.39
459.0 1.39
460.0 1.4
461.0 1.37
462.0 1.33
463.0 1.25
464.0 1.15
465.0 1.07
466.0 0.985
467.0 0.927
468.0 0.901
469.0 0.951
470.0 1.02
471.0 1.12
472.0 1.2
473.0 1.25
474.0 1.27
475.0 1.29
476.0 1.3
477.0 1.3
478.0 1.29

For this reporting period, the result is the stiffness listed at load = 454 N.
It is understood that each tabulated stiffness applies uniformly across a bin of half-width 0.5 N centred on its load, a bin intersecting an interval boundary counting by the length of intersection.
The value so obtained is 1.4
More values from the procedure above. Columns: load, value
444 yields 1.26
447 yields 1.33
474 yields 1.27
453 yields 1.39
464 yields 1.15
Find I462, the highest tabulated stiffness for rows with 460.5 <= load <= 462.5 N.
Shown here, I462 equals 1.37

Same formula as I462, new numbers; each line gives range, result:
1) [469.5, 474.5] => 1.27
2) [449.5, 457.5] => 1.4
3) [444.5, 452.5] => 1.38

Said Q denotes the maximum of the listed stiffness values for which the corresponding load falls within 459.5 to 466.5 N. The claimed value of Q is 1.4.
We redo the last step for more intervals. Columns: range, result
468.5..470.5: 1.02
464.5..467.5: 1.07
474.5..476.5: 1.3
